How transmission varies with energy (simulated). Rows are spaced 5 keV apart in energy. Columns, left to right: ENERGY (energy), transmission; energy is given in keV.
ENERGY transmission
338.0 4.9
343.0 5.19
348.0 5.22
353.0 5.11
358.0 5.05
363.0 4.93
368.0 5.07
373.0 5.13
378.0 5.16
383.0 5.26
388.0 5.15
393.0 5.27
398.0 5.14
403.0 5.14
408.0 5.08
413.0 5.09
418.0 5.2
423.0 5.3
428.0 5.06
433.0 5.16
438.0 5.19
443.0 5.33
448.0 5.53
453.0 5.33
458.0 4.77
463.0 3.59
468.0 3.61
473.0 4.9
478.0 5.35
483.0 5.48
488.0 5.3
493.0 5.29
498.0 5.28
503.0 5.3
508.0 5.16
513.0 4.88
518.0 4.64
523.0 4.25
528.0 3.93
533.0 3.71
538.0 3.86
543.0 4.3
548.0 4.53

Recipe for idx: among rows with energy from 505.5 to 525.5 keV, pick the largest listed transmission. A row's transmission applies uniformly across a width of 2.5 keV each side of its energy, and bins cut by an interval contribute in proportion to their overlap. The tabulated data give 5.16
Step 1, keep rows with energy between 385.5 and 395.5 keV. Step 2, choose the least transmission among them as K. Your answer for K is 5.15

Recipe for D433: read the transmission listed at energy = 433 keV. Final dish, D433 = 5.16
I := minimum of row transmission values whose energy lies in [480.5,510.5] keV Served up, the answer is 5.16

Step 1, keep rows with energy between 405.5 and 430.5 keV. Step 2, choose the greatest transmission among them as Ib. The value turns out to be 5.3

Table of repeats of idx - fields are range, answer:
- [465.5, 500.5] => 5.48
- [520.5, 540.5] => 4.25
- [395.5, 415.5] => 5.14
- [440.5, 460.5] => 5.53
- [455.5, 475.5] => 4.9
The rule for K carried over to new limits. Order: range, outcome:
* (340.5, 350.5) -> 5.19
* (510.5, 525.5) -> 4.25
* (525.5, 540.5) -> 3.71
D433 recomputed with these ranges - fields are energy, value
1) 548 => 4.53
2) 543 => 4.3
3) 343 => 5.19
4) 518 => 4.64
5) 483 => 5.48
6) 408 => 5.08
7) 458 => 4.77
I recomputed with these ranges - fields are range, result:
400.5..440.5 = 5.06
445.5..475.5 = 3.59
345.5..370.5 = 4.93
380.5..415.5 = 5.08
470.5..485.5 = 4.9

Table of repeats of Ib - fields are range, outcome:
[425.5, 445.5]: 5.33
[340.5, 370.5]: 5.22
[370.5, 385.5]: 5.26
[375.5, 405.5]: 5.27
